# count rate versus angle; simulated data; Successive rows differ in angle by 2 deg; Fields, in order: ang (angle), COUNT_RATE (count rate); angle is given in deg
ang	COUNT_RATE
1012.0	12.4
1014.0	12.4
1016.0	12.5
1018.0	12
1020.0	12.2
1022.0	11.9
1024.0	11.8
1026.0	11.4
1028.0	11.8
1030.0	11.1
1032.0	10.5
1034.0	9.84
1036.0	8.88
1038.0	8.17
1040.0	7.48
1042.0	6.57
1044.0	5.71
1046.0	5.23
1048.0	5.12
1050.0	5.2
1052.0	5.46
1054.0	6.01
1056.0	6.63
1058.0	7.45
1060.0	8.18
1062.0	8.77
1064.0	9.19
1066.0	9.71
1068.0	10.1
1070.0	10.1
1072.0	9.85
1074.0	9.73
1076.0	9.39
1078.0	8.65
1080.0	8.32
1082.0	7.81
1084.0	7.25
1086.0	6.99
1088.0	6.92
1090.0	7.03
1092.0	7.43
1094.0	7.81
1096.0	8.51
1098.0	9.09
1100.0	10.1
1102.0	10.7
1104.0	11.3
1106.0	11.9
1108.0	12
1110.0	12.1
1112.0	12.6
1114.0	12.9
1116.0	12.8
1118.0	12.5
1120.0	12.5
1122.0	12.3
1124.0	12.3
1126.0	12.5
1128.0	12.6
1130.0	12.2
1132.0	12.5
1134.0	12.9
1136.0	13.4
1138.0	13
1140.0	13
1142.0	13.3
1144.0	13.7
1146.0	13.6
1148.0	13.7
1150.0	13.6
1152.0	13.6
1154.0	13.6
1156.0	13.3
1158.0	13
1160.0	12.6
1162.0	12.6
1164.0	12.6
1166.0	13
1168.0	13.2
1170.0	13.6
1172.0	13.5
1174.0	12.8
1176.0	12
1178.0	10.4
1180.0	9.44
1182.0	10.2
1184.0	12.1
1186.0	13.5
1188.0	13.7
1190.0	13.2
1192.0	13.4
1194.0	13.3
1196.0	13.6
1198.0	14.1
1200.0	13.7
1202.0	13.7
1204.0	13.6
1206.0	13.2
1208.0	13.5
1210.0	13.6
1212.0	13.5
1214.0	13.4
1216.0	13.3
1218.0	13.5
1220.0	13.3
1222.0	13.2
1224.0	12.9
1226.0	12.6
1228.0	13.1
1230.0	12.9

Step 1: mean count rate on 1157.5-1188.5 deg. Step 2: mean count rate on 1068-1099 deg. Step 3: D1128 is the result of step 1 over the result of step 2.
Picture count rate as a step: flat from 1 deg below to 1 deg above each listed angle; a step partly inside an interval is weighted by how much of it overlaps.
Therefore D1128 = 1.47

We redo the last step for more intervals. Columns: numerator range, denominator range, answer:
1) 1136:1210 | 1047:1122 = 1.42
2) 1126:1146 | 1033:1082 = 1.64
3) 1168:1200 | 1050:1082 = 1.51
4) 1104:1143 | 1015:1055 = 1.40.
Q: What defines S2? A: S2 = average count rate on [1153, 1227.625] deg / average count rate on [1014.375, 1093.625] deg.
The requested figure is 1.49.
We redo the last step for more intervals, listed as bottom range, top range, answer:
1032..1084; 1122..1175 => 1.64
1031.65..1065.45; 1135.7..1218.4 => 1.79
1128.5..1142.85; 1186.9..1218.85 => 1.05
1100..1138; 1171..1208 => 1.04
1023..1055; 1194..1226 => 1.65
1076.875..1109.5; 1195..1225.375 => 1.51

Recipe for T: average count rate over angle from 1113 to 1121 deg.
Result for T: 12.7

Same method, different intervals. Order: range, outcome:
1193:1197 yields 13.4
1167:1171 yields 13.4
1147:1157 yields 13.6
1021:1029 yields 11.7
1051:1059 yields 6.39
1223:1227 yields 12.8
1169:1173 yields 13.6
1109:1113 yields 12.3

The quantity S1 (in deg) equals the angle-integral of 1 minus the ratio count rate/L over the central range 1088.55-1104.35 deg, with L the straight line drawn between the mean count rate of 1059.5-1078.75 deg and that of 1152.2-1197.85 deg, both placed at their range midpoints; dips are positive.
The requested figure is 2.2 deg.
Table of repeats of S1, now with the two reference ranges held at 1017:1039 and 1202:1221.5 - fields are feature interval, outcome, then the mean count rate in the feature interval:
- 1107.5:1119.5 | -0.4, 12.5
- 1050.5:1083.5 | 8.8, 8.39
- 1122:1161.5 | -1.9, 13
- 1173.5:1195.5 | 1.5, 12.2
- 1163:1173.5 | -0.3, 13.2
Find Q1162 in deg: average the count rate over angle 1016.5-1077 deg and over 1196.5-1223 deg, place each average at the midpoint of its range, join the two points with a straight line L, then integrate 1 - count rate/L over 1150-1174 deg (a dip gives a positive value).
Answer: -1.98 deg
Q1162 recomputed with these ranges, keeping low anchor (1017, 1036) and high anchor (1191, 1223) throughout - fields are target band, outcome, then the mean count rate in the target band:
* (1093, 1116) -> 2.50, 10.9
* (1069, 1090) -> 6.13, 8.43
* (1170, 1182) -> 1.31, 11.7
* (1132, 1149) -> -0.81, 13.3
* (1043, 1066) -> 9.61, 6.77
